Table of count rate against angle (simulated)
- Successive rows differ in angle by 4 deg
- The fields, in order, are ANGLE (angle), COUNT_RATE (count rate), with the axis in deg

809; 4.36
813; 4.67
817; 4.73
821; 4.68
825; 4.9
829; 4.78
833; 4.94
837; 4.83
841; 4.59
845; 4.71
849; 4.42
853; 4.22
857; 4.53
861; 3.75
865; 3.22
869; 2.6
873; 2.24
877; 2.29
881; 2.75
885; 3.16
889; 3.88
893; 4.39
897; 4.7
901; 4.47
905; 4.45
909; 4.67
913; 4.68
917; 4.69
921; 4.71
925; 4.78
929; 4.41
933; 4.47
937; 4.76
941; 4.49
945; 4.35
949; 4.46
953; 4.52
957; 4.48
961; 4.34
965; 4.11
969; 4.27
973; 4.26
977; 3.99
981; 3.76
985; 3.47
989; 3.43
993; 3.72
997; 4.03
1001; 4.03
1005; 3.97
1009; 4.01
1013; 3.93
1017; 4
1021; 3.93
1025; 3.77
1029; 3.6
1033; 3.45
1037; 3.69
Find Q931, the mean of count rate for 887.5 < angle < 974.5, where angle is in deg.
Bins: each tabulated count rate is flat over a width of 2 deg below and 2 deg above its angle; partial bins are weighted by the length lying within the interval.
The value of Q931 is 4.47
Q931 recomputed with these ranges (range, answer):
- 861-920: 3.75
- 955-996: 3.98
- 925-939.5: 4.58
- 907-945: 4.61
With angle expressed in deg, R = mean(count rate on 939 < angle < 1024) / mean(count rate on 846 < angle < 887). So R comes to 1.21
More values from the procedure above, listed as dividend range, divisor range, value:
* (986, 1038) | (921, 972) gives 0.85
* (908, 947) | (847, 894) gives 1.34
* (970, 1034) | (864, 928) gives 0.99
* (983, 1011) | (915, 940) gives 0.82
